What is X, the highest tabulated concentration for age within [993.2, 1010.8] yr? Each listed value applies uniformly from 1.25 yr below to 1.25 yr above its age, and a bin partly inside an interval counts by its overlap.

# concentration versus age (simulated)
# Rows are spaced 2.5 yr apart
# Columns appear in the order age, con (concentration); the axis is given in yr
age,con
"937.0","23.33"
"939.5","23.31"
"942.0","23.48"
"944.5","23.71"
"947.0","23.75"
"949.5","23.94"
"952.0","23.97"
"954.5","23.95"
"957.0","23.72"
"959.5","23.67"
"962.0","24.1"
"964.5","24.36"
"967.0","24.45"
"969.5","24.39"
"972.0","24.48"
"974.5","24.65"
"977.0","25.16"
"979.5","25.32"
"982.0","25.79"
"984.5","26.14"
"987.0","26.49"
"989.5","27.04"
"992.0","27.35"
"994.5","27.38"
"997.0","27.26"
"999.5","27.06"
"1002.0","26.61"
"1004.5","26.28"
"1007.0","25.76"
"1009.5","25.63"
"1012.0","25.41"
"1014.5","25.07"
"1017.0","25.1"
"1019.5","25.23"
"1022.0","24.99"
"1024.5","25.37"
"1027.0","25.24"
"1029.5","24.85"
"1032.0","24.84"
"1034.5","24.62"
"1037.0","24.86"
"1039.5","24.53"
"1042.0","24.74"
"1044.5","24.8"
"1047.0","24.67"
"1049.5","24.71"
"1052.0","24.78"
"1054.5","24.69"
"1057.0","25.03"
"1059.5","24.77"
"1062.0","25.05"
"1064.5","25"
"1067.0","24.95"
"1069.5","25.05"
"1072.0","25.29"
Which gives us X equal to 27.38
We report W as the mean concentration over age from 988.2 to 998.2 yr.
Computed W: 27.3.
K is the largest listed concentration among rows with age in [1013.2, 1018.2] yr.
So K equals 25.1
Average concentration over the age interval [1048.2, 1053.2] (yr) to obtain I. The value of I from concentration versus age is 24.7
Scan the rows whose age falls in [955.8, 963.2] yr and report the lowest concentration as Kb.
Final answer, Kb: 23.67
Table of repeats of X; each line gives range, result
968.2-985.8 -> 26.14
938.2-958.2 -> 23.97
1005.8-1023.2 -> 25.76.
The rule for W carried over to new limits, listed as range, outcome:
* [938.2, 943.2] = 23.4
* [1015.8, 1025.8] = 25.2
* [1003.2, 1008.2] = 26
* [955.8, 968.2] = 24.1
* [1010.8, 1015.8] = 25.2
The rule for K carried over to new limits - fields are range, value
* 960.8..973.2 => 24.48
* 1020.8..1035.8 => 25.37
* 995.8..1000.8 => 27.26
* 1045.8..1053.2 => 24.78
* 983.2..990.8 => 27.04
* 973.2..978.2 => 25.16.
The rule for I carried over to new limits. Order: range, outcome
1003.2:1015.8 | 25.6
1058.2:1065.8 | 24.9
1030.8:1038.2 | 24.8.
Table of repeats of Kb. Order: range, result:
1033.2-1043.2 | 24.53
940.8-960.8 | 23.48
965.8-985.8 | 24.39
